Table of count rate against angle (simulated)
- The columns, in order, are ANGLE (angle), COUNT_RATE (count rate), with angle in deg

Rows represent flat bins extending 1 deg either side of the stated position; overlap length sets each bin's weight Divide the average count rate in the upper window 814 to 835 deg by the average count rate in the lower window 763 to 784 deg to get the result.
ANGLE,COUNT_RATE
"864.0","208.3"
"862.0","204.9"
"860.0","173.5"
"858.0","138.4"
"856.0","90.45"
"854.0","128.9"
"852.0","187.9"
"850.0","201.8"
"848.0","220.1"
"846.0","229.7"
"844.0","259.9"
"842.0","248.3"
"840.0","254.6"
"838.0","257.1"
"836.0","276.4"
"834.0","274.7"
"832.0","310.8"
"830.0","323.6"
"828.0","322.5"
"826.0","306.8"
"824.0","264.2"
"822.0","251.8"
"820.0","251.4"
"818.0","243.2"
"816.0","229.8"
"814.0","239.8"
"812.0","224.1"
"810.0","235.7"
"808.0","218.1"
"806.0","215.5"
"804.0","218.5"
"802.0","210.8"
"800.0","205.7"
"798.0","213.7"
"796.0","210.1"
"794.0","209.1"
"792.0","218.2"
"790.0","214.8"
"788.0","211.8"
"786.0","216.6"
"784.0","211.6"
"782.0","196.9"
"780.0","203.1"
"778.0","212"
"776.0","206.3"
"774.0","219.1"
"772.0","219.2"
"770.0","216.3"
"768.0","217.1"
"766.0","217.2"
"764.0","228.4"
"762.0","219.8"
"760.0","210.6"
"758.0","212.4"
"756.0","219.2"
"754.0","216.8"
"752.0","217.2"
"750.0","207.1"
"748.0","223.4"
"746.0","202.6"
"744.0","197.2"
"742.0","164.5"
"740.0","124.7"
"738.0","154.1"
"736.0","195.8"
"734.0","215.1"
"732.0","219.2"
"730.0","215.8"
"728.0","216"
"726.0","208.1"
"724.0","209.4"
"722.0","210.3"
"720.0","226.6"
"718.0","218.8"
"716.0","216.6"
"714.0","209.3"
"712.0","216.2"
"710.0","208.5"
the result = 1.29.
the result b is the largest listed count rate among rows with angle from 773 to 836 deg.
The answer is 323.6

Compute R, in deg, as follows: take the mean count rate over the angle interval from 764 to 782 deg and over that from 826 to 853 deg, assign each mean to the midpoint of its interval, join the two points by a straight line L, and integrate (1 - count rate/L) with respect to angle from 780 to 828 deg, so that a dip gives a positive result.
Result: 1.6 deg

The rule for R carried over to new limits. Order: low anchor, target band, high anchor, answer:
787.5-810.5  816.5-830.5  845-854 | -4.66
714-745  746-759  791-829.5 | -0.28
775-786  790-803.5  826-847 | 0.91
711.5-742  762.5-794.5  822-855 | 1.75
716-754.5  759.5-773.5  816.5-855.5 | -0.08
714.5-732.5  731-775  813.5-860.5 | 3.17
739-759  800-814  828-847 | 1.52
